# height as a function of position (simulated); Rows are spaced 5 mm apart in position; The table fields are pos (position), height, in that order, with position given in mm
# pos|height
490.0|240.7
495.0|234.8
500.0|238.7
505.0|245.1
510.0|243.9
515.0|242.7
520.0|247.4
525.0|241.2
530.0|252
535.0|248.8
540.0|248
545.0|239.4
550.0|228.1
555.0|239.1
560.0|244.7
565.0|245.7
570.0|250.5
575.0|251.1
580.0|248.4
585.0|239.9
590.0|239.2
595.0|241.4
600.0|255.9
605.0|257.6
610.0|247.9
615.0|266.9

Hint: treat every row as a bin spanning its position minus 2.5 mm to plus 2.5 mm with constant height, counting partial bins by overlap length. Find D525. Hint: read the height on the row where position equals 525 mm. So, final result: 241.2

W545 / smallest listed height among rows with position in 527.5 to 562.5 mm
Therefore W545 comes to 228.1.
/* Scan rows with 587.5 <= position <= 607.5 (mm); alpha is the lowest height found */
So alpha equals 239.2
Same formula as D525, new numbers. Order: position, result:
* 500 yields 238.7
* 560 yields 244.7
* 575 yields 251.1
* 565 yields 245.7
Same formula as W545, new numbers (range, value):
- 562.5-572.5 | 245.7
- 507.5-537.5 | 241.2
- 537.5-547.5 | 239.4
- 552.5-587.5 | 239.1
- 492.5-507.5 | 234.8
